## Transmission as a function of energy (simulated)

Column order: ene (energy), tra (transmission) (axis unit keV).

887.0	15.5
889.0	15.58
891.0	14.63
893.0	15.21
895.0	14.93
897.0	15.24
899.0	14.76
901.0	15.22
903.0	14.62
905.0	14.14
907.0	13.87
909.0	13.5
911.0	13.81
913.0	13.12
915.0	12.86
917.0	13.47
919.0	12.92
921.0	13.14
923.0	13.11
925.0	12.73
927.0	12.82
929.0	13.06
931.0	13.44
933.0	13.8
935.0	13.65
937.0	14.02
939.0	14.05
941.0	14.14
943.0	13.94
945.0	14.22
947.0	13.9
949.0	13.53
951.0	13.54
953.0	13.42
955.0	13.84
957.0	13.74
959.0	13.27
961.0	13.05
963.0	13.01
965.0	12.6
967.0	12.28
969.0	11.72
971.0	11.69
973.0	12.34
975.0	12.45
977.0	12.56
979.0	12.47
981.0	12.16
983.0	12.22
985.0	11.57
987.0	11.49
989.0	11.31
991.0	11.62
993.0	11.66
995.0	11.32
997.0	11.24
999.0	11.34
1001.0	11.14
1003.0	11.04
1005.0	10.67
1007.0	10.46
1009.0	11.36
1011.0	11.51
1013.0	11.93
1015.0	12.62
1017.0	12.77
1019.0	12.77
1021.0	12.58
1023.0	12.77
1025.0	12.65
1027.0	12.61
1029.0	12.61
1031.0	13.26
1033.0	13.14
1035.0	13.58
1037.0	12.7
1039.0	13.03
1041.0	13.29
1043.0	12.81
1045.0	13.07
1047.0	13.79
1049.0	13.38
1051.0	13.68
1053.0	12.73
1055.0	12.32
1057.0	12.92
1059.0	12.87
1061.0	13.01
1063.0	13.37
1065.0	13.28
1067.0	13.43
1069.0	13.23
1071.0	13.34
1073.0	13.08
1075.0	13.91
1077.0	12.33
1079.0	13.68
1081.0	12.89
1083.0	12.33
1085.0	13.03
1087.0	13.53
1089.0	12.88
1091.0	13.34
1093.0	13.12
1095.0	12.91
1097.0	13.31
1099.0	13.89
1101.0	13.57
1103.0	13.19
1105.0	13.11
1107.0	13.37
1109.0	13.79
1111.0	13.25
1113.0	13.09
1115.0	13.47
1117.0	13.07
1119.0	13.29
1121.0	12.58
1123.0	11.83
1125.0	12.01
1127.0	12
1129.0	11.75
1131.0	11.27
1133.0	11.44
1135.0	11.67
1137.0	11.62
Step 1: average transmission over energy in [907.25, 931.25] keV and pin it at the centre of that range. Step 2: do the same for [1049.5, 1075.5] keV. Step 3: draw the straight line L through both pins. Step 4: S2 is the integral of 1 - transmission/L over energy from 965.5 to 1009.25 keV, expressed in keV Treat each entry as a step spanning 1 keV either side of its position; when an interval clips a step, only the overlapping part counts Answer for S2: 5.0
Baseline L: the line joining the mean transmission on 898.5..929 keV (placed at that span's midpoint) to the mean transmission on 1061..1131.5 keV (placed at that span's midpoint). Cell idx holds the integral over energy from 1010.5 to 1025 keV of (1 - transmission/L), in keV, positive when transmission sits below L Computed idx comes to 0.9 keV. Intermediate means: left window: 13.6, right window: 13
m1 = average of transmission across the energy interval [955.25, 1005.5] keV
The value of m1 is 12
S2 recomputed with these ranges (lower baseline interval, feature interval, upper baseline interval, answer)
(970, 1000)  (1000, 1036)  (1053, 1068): 0.5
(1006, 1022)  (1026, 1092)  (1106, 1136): -4.8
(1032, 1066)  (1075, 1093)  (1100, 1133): -0.2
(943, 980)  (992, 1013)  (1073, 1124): 3.0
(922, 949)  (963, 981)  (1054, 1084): 1.5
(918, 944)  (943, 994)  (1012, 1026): 1.7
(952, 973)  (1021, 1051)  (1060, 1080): 0.2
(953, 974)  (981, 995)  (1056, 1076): 1.3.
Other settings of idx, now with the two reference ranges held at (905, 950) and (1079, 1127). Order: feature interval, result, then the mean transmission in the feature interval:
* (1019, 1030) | 0.51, 12.7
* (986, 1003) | 2.52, 11.4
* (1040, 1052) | -0.11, 13.3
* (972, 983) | 0.83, 12.4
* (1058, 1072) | -0.05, 13.2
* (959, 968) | 0.42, 12.8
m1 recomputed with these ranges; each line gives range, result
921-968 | 13.4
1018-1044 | 12.9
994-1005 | 11.2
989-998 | 11.4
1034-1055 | 13.2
